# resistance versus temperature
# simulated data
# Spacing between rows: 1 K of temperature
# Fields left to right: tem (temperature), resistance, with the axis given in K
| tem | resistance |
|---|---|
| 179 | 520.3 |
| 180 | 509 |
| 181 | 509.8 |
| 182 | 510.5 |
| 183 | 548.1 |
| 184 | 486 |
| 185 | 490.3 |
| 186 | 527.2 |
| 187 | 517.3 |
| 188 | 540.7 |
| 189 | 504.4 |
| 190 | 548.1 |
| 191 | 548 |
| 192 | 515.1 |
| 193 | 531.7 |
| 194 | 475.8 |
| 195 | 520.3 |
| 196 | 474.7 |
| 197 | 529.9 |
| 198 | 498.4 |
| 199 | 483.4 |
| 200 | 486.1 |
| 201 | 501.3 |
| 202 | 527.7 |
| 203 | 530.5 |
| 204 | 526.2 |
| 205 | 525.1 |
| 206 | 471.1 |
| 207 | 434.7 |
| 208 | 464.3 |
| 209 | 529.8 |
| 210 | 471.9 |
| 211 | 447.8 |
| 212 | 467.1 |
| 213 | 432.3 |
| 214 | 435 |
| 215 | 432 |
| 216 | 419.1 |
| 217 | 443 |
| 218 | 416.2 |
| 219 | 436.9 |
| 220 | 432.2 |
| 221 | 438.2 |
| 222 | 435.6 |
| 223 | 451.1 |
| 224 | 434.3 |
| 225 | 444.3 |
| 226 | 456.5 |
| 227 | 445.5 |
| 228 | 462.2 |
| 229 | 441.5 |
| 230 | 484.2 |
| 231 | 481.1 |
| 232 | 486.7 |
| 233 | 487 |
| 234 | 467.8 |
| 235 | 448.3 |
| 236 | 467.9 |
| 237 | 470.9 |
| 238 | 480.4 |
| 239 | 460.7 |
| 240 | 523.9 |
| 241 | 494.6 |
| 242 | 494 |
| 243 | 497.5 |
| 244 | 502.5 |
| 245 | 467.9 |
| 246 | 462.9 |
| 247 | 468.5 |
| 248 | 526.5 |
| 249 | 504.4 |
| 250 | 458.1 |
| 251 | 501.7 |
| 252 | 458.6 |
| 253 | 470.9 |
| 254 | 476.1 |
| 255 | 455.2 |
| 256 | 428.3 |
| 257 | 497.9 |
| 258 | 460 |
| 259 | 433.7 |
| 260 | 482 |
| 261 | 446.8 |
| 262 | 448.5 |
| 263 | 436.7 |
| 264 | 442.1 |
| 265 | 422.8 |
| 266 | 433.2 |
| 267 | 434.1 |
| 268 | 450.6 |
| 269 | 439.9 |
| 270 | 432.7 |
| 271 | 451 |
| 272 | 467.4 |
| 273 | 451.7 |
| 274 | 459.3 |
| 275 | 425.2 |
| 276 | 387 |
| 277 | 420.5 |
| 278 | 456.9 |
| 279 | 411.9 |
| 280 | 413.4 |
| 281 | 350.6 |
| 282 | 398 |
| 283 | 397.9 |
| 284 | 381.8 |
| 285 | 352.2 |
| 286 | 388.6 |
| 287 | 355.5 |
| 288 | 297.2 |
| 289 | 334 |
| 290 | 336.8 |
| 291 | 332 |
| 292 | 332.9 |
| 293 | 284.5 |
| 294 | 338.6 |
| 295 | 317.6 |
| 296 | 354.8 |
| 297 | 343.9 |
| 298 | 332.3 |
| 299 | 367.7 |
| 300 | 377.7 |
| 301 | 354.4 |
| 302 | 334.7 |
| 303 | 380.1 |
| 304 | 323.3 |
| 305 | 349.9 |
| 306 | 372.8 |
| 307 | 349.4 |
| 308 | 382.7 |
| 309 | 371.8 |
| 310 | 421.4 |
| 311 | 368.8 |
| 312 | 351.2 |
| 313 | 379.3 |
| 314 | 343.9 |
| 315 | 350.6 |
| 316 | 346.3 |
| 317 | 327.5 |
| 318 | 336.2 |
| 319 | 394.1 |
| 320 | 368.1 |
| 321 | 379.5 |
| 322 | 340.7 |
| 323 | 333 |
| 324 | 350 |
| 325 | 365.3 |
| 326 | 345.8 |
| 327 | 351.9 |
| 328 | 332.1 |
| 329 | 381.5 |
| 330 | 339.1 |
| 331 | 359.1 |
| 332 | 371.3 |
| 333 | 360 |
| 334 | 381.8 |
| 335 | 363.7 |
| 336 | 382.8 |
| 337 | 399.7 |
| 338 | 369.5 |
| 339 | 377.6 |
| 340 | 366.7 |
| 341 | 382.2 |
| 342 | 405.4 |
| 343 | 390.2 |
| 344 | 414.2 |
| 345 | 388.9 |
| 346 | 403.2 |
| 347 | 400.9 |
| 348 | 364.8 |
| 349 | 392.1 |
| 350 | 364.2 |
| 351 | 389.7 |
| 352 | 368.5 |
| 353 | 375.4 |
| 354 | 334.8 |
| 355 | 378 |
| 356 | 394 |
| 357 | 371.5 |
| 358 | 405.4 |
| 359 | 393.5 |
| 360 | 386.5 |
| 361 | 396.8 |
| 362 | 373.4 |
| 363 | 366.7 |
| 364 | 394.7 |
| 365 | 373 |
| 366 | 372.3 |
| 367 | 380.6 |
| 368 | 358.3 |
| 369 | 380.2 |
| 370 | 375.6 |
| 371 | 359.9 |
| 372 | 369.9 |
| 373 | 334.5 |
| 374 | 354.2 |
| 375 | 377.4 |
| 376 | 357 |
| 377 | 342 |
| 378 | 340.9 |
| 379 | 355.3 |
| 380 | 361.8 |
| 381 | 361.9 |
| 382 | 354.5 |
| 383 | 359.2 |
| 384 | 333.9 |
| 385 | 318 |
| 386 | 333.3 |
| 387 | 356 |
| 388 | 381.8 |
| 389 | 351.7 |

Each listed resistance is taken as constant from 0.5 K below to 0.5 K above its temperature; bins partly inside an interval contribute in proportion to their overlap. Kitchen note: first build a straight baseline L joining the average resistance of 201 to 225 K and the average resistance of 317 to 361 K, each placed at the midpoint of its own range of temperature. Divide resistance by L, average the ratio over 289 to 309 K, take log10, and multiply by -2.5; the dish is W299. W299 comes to 0.16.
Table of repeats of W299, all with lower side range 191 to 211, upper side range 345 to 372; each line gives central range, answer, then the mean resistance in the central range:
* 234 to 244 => -0.03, 482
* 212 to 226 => 0.12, 437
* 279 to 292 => 0.20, 362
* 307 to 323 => 0.14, 363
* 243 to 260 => -0.03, 474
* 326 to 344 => 0.07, 372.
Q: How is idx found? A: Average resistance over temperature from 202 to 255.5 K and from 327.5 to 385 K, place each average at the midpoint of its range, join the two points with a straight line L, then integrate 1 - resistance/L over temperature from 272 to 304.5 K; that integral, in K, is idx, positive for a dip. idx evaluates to 4.1 K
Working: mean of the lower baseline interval 469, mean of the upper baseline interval 372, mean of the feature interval 370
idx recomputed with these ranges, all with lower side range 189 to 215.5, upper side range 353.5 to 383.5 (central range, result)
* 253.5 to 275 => -0.14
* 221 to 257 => -0.47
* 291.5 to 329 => 5.35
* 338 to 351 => -0.01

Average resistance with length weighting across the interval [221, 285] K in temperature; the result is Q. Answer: 454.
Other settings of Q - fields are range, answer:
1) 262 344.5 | 377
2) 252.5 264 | 457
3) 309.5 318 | 360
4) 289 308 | 344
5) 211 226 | 438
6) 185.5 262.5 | 477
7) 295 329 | 357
